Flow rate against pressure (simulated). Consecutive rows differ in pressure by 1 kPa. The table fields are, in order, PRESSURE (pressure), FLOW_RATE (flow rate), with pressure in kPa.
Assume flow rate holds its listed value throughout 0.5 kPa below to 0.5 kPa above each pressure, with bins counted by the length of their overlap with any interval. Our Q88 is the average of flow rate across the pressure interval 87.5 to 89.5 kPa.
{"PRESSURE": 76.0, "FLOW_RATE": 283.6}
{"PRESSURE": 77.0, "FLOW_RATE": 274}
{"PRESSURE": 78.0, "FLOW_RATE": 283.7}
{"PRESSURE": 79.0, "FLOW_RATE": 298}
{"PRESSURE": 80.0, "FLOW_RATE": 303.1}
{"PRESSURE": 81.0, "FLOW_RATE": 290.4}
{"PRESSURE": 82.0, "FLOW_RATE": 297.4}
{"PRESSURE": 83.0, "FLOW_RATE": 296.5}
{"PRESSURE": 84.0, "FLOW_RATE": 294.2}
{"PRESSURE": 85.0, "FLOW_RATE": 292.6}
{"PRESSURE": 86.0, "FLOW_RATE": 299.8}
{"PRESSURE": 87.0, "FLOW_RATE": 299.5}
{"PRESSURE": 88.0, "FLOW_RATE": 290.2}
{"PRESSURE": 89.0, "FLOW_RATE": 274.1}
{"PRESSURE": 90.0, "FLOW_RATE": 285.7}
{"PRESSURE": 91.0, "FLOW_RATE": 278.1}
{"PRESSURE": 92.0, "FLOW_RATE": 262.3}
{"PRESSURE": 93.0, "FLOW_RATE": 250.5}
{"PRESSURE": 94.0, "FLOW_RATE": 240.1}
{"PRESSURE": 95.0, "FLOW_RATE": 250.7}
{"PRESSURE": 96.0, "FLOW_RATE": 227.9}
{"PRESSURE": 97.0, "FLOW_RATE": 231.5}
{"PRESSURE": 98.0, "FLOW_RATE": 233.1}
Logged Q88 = 282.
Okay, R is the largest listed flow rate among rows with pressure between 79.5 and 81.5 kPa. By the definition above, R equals 303.1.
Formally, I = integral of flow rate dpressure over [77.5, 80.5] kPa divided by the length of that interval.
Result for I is 295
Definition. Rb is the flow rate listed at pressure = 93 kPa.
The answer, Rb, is 250.5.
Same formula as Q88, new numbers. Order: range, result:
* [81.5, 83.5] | 297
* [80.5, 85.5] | 294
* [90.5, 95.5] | 256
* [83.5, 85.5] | 293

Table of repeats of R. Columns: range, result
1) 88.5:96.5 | 285.7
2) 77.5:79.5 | 298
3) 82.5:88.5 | 299.8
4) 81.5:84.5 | 297.4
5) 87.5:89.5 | 290.2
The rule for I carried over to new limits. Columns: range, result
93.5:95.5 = 245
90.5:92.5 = 270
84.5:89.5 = 291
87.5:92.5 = 278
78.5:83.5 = 297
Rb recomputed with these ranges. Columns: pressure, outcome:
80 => 303.1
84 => 294.2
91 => 278.1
